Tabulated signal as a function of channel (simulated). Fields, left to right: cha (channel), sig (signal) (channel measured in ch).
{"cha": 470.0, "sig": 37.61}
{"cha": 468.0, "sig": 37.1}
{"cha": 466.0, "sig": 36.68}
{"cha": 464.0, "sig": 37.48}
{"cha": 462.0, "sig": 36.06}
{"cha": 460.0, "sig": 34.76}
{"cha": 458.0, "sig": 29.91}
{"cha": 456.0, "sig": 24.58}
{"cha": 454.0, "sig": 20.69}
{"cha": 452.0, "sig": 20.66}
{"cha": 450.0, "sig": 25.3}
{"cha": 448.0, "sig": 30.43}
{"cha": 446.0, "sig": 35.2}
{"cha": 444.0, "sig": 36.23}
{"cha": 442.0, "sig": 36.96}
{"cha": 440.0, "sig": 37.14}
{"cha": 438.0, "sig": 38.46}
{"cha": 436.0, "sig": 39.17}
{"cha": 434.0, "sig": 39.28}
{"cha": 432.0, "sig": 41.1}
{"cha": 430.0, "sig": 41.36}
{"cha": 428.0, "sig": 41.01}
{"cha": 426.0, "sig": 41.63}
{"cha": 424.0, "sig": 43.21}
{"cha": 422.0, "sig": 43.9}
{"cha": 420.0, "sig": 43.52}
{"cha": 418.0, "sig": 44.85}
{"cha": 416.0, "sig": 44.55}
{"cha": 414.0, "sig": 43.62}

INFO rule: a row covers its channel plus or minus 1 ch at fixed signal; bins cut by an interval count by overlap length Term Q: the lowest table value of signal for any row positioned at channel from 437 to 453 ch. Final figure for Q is 20.66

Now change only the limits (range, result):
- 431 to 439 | 38.46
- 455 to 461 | 24.58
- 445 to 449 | 30.43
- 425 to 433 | 41.01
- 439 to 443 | 36.96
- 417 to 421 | 43.52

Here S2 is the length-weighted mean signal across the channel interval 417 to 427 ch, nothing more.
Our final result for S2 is 43.4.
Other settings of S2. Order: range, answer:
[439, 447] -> 36.4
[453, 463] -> 29.2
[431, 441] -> 39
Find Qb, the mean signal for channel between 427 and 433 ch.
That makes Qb 41.2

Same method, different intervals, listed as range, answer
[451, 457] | 22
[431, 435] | 40.2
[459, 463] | 35.4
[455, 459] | 27.2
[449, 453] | 23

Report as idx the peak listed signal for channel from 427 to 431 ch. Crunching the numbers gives 41.36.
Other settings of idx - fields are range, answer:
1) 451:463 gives 36.06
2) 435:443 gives 39.17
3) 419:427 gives 43.9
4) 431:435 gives 41.1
